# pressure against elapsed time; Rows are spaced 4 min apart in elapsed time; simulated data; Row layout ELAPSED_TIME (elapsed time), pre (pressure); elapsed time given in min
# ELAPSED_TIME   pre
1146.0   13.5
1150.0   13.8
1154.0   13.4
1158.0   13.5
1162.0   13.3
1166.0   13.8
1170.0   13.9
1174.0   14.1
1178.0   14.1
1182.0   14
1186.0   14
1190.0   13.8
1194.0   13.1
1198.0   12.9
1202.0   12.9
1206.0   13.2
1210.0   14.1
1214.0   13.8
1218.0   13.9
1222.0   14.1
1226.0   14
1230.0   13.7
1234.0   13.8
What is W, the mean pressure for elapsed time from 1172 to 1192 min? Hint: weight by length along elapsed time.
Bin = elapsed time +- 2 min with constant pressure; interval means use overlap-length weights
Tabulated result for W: 14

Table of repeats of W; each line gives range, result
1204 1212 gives 13.6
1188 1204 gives 13.2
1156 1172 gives 13.6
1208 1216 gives 13.9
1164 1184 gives 14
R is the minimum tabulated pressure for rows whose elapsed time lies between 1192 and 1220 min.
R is 12.9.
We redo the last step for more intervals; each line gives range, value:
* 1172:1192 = 13.8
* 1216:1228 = 13.9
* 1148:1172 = 13.3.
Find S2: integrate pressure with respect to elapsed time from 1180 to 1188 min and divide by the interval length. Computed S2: 14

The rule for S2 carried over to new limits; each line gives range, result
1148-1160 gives 13.6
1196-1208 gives 13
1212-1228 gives 14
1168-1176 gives 14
